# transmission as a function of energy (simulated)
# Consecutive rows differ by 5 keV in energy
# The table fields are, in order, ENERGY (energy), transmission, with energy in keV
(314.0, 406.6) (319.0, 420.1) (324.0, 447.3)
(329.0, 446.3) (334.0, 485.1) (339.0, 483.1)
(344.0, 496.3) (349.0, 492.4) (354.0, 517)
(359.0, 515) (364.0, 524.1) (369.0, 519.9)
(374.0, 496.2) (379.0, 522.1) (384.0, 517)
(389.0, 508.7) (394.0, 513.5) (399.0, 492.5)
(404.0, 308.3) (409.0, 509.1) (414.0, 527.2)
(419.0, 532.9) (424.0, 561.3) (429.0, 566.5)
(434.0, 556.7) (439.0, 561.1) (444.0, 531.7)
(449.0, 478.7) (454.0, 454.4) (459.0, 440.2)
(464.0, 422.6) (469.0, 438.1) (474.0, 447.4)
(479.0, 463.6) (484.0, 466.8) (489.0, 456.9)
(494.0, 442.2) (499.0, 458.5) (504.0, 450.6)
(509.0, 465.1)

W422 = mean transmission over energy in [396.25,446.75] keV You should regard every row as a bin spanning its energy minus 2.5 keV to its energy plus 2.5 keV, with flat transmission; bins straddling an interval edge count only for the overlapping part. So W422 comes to 515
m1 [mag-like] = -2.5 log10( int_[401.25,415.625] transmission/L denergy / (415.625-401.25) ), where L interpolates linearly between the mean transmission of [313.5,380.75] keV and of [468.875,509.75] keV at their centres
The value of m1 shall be 0.07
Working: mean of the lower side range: 486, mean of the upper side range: 455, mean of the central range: 444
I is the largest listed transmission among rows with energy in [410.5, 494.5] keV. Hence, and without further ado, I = 566.5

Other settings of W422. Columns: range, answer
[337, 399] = 508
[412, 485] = 497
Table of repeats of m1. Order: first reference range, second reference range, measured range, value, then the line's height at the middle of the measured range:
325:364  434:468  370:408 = 0.01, 489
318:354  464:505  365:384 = -0.10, 467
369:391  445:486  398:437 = -0.05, 487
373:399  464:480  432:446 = -0.17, 470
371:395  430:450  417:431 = -0.05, 531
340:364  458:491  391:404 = 0.04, 484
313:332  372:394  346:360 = -0.08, 473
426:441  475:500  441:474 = 0.12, 515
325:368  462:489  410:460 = -0.13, 463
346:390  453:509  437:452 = -0.11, 470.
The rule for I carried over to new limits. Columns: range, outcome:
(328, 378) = 524.1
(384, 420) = 532.9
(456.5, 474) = 447.4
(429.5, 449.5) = 561.1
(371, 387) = 522.1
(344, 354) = 517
